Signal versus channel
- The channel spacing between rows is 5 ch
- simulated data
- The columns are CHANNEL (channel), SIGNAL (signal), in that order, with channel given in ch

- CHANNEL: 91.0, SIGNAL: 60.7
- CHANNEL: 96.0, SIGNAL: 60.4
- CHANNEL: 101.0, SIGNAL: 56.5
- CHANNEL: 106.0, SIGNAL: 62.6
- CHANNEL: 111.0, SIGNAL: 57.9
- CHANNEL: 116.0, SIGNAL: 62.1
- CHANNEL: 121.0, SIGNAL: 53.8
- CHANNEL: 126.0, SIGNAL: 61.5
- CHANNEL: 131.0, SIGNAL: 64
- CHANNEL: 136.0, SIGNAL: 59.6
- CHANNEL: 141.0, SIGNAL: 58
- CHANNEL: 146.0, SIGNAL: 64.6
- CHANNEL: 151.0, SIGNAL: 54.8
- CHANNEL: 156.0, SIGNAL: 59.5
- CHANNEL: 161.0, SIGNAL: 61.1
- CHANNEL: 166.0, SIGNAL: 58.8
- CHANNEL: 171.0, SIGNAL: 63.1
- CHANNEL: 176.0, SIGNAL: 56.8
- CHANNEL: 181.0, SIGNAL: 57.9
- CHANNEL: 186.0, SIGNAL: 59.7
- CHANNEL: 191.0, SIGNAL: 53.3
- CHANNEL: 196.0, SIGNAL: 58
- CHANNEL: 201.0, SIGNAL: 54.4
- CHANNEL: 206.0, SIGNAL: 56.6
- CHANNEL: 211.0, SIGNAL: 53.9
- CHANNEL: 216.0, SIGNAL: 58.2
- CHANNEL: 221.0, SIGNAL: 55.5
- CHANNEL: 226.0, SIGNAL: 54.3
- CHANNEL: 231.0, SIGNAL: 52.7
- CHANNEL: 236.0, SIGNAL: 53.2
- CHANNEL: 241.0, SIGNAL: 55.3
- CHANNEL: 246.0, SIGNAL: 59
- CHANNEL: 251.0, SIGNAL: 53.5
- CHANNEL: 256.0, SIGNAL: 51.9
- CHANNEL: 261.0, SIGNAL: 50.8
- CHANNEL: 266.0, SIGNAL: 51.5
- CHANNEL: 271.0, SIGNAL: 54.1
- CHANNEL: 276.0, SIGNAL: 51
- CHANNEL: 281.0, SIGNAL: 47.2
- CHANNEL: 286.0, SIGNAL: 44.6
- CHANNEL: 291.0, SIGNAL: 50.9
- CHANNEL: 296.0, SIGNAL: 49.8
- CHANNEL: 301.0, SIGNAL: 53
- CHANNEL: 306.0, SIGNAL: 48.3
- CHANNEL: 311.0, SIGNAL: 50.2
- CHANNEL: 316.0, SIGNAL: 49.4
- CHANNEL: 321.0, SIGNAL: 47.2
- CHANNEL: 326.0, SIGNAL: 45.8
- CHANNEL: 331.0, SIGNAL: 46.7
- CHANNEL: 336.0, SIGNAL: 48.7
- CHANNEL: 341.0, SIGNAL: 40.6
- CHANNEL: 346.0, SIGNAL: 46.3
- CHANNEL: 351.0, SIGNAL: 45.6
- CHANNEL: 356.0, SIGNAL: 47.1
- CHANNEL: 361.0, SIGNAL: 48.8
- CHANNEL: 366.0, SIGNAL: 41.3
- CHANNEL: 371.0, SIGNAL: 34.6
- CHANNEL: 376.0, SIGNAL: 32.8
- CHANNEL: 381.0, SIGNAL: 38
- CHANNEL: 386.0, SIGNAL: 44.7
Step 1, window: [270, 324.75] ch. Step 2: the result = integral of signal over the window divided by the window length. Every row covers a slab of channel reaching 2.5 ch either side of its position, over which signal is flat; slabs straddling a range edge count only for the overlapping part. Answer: 49.4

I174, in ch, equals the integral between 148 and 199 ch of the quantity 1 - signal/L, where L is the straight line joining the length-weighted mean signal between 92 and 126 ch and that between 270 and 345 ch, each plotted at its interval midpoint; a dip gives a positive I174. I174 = -2.46 ch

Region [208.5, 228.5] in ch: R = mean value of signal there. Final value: 55.5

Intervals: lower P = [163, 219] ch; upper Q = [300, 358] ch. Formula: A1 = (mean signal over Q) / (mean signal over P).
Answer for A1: 0.82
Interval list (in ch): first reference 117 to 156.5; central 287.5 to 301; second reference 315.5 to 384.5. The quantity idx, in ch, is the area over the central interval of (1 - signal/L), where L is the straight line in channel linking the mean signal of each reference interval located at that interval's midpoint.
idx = -0.7 ch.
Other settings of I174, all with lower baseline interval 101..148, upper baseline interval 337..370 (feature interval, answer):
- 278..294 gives 0.5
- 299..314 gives -0.8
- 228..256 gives -1.2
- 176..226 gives -1.2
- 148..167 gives -0.2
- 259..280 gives -0.5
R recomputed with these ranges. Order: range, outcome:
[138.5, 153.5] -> 59.1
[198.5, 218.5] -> 55.8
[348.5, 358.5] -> 46.4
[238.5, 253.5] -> 55.9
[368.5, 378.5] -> 33.7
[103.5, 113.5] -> 60.2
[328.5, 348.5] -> 45.6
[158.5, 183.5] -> 59.5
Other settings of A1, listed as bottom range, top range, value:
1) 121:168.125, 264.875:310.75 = 0.84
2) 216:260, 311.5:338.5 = 0.88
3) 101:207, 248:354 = 0.83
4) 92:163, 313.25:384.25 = 0.73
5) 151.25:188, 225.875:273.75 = 0.90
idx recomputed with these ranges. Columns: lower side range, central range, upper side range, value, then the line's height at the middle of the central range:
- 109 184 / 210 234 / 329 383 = -0.63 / 53.5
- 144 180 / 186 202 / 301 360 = 0.36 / 57.3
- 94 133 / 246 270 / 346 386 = -1.62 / 49.4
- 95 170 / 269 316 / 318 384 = -2.04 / 47.8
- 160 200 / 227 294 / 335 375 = -0.61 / 51.5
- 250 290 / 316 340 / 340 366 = 0.05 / 47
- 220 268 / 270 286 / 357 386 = 0.19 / 50.1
